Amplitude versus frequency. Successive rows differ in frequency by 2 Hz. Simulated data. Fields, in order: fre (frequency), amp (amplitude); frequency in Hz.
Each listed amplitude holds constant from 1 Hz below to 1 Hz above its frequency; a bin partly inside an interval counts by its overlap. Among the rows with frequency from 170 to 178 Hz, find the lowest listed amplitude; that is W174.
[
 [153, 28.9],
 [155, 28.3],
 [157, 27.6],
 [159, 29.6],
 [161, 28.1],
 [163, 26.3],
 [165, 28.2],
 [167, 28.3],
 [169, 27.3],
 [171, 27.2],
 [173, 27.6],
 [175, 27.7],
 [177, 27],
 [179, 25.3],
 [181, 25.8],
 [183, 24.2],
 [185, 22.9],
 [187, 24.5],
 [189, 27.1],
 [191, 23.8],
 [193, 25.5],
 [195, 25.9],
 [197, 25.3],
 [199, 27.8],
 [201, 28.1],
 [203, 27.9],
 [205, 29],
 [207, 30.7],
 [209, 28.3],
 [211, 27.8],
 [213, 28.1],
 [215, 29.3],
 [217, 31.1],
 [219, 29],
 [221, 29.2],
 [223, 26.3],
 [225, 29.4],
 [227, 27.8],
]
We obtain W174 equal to 27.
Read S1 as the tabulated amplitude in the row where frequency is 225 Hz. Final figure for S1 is 29.4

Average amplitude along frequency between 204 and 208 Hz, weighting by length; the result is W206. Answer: 29.9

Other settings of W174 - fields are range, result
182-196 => 22.9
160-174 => 26.3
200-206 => 27.9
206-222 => 27.8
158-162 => 28.1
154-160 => 27.6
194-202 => 25.3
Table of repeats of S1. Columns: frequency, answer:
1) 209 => 28.3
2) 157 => 27.6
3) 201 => 28.1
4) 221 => 29.2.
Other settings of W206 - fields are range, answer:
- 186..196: 25.4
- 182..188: 23.9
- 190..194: 24.6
